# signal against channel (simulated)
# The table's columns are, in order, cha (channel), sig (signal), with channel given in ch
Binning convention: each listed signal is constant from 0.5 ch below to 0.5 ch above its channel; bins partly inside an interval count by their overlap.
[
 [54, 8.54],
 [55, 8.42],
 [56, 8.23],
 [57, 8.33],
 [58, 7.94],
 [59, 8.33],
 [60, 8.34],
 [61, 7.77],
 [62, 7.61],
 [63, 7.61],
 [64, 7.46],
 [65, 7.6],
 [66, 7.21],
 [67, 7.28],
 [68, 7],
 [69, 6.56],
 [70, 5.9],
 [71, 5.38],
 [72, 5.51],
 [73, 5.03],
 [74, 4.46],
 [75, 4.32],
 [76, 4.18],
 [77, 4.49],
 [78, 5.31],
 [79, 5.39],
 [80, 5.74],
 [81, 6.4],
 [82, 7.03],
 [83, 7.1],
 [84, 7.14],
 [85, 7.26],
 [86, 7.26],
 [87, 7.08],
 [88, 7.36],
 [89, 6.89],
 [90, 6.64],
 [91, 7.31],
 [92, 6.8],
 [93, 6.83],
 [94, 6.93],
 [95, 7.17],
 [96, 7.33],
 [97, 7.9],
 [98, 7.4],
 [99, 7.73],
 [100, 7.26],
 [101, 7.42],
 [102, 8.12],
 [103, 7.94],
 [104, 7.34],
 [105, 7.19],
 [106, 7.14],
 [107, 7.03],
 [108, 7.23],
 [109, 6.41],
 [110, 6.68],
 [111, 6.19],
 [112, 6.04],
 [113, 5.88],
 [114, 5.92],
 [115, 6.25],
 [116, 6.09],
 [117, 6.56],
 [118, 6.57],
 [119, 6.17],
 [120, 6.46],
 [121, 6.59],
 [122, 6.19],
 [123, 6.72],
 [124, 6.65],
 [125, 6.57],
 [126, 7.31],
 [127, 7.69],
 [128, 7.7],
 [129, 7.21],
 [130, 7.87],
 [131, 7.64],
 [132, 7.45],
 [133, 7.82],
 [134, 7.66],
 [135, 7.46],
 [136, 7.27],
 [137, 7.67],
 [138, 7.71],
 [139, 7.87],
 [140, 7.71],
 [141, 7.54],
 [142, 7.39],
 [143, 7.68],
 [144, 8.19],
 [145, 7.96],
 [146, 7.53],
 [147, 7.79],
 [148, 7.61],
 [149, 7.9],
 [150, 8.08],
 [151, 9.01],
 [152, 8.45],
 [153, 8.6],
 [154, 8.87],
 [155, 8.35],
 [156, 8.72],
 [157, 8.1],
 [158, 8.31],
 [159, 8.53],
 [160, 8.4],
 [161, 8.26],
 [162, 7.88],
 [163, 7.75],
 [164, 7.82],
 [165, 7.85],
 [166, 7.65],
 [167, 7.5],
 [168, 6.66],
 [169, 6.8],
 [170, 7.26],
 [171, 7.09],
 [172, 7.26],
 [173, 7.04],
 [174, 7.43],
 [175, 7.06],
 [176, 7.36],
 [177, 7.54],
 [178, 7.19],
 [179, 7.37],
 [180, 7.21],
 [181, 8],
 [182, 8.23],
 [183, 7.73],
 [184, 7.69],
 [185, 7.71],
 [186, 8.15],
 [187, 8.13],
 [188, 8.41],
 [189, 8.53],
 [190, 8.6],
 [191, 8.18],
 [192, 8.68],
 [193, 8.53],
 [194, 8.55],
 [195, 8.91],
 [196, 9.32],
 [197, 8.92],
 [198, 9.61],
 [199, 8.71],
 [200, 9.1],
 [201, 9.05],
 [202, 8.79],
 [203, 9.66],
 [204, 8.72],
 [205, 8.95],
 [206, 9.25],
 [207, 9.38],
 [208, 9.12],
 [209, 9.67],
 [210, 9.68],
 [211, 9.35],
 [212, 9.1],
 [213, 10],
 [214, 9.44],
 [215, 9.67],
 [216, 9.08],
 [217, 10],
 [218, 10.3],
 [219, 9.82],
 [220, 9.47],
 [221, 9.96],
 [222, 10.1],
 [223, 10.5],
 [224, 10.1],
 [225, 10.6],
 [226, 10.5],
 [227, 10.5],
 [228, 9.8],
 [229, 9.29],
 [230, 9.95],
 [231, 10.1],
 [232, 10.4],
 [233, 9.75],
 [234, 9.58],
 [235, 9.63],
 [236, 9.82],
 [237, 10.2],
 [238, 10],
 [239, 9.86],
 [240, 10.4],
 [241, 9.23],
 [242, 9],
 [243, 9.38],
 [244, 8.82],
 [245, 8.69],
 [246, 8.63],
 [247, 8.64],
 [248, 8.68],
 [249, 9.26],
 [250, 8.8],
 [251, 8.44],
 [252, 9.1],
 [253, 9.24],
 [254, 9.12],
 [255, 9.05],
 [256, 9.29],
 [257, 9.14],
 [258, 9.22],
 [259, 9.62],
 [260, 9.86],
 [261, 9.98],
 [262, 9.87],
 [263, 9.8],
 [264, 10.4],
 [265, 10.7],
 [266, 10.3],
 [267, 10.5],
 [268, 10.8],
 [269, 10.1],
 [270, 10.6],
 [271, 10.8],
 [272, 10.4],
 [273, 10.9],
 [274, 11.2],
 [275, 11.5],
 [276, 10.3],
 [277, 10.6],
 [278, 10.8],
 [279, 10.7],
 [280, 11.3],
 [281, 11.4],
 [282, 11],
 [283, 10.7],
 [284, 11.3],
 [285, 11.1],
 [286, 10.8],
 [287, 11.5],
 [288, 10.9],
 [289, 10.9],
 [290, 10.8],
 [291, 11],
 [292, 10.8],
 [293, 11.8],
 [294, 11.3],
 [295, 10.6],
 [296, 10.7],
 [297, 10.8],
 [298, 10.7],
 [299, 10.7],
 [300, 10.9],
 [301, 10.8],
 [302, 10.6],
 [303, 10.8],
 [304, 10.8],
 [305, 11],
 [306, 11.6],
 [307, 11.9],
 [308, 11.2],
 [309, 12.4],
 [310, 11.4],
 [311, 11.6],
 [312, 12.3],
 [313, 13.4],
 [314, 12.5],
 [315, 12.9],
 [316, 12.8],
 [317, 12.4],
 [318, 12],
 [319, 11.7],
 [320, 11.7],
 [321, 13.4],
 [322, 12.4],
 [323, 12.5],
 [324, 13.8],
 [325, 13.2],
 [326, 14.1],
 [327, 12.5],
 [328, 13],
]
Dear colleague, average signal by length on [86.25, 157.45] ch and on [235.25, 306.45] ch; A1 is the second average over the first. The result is 1.4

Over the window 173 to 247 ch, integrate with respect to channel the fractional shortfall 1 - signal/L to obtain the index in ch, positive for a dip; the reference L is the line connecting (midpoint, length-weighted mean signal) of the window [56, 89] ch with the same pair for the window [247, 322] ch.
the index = 2.1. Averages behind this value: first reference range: 6.63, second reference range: 10.8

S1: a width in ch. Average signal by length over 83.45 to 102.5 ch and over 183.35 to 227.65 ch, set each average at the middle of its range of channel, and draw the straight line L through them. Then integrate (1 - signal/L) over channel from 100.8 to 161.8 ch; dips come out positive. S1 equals 4.0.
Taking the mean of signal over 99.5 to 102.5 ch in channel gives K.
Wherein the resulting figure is 7.6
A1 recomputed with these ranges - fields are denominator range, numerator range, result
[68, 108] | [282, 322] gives 1.73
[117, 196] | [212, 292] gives 1.30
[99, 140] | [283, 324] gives 1.64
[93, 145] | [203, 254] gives 1.34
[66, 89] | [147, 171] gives 1.31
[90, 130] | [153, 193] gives 1.13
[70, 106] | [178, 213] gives 1.32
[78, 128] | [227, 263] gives 1.38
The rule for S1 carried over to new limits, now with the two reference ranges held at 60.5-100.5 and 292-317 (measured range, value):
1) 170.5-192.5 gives 2.7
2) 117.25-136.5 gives 1.3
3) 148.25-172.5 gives 1.1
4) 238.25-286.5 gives 2.7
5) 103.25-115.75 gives 1.1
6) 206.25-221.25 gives -0.1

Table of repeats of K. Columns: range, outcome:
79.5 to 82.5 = 6.39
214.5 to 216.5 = 9.38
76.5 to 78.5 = 4.9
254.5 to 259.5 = 9.26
